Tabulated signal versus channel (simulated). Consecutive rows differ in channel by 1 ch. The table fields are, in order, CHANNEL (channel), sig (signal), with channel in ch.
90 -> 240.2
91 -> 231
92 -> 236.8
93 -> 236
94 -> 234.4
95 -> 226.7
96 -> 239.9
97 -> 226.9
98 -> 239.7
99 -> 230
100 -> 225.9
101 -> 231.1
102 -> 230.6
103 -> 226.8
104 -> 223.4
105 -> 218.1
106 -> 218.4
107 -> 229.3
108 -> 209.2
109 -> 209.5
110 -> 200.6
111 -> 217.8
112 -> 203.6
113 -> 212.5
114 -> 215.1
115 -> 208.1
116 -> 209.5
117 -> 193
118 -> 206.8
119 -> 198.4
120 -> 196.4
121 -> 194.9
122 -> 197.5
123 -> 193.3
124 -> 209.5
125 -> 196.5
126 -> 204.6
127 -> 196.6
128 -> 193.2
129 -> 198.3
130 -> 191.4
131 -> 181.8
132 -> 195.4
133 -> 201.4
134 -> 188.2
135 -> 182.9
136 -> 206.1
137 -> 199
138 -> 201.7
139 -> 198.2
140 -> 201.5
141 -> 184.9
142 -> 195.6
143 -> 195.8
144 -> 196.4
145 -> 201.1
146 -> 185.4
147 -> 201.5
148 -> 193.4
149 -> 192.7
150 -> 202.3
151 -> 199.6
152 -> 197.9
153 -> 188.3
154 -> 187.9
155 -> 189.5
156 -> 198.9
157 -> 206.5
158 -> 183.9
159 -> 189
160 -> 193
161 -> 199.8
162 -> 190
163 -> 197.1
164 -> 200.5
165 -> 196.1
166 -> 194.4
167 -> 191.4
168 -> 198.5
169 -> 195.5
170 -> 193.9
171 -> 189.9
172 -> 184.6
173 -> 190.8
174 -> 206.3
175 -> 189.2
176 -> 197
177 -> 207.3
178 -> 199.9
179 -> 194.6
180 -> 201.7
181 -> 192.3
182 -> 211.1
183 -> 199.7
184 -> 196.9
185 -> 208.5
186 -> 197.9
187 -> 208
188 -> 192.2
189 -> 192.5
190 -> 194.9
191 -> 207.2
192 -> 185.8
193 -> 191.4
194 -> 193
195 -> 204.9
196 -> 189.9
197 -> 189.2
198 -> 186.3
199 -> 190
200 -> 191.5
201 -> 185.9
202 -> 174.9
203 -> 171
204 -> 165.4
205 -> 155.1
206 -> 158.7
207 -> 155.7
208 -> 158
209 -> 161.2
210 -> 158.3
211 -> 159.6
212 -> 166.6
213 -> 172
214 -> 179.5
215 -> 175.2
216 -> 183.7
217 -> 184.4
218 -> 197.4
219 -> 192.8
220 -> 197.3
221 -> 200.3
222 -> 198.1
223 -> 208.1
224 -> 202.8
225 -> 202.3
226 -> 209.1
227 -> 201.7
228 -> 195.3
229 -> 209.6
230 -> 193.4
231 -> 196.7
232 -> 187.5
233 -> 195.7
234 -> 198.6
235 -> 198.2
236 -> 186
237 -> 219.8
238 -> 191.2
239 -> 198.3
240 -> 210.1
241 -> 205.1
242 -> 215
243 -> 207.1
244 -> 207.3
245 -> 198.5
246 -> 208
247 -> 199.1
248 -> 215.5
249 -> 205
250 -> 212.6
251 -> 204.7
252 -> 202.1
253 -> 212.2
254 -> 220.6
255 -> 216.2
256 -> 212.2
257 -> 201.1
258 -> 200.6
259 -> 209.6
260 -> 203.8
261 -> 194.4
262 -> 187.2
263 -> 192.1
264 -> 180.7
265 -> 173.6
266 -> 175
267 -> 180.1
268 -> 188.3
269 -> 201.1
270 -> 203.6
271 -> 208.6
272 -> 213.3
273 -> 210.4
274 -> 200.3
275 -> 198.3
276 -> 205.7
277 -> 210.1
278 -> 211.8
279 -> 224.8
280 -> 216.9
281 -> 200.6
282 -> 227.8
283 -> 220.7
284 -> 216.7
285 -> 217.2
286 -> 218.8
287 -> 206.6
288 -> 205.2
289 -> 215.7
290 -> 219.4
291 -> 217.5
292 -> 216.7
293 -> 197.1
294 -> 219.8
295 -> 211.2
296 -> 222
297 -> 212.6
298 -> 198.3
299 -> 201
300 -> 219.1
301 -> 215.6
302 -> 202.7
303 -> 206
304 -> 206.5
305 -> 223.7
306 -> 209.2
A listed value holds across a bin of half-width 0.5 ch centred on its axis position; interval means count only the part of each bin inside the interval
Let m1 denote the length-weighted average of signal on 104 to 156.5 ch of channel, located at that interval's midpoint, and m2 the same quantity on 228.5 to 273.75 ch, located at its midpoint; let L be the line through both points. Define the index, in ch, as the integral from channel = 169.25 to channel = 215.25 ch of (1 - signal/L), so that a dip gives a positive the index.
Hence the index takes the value 3.2 ch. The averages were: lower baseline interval 200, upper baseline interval 201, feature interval 187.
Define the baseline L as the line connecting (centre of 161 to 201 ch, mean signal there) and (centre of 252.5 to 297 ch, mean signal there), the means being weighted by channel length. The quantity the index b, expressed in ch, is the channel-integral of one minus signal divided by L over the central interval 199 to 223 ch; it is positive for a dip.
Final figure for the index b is 2.7 ch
